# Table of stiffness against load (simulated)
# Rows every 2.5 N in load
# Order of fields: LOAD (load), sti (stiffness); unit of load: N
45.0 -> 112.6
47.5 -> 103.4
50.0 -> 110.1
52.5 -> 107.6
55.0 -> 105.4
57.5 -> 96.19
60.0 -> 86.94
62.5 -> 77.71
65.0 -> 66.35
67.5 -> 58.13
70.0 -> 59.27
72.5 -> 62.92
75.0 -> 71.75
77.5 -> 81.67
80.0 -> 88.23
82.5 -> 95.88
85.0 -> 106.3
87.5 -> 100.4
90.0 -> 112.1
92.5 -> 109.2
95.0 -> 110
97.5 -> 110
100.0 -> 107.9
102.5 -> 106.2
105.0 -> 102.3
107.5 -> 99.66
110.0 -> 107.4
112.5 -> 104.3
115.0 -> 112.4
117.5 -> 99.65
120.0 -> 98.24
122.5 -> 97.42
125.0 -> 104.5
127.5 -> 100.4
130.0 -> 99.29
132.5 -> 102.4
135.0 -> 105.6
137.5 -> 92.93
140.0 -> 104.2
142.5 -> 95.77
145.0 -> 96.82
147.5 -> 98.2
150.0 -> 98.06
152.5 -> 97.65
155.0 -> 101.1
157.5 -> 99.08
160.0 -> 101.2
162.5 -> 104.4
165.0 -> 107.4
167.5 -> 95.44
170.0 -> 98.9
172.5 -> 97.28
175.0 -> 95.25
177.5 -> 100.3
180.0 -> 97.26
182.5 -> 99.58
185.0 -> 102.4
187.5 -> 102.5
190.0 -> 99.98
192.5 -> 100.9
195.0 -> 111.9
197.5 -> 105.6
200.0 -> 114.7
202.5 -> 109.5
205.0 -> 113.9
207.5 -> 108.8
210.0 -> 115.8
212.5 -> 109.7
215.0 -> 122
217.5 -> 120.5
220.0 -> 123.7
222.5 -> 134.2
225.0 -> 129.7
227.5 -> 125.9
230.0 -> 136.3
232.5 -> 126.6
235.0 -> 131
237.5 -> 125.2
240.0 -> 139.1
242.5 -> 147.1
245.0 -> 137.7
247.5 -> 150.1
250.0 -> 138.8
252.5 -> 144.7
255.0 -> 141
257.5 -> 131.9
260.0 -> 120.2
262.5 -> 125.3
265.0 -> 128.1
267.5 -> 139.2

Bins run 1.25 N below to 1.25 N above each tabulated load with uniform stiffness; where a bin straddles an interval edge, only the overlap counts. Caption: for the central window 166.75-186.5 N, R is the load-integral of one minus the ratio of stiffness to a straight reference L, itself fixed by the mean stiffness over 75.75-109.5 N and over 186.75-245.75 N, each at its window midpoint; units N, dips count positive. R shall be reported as 2.78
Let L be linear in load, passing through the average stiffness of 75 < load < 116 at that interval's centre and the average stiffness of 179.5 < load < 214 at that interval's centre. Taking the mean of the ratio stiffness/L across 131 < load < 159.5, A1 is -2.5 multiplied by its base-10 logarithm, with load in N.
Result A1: 0.06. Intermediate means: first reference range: 102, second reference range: 107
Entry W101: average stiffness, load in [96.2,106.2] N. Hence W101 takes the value 107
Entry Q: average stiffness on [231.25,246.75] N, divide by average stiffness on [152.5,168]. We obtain 1.3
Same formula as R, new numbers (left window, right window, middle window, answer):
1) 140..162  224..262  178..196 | 1.8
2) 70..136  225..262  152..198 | 6.5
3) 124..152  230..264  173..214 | 4.3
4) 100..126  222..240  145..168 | 2.7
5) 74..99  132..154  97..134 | -1.6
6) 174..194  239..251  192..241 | 0.9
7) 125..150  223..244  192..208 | 1.5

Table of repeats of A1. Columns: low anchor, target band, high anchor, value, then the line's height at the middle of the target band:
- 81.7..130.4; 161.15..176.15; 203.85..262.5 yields 0.168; 117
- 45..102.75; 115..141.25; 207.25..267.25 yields 0.045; 105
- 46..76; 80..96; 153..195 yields -0.183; 88.1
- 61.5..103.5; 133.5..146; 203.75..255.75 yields 0.063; 105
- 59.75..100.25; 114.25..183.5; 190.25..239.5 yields 0.040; 104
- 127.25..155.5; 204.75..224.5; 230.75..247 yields 0.063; 126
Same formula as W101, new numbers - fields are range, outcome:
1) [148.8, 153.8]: 97.9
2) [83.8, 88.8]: 103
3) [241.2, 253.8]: 144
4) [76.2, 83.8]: 88.6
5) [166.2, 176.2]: 96.8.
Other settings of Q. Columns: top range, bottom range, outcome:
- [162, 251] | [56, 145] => 1.22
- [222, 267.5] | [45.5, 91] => 1.51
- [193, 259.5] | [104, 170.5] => 1.25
